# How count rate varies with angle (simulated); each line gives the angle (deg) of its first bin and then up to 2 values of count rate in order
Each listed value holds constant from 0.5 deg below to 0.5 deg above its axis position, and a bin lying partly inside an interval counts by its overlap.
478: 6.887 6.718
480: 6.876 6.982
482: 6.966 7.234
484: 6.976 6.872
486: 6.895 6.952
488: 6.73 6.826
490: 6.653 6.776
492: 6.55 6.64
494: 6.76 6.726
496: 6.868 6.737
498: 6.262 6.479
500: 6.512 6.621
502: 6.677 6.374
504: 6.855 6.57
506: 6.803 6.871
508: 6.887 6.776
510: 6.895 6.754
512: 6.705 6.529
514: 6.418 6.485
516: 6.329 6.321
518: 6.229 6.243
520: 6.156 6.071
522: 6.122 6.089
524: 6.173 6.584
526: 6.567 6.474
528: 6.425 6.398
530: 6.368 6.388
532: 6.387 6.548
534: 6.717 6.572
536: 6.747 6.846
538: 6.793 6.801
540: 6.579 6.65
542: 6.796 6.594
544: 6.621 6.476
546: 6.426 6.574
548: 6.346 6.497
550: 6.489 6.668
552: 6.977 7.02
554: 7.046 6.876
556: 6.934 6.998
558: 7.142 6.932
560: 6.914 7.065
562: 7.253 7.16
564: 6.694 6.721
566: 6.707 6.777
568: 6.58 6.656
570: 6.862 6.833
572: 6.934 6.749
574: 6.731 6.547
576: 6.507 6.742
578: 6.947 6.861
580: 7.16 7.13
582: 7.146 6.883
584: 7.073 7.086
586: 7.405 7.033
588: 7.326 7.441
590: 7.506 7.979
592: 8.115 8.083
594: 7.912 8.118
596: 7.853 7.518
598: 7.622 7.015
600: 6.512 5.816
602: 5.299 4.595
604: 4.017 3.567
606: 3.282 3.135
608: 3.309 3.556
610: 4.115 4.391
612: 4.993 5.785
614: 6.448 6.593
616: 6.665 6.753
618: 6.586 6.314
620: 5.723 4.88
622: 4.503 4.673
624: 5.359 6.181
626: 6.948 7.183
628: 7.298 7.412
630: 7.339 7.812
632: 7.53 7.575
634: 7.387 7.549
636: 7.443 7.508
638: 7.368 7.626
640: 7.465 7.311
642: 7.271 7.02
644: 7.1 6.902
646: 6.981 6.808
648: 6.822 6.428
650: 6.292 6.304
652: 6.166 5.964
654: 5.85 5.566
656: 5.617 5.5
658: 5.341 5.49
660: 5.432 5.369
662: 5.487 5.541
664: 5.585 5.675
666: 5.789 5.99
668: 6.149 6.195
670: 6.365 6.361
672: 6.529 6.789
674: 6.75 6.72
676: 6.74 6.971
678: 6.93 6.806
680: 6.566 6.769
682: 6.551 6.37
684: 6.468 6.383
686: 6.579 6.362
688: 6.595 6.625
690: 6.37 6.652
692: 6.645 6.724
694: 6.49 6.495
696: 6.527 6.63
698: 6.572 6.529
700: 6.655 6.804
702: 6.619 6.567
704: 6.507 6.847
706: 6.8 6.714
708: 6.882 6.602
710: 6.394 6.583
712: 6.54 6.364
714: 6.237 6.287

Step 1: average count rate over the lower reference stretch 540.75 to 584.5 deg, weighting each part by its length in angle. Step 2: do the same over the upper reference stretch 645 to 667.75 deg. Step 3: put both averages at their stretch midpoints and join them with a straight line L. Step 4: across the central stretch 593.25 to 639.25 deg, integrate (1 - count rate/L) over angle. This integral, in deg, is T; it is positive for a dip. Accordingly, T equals 1.0 deg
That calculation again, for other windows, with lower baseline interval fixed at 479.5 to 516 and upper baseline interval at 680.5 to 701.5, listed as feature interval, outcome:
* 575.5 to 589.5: -0.8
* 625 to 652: -2.2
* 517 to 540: 0.9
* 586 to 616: 2.6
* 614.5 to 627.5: 1.2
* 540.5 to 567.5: -0.4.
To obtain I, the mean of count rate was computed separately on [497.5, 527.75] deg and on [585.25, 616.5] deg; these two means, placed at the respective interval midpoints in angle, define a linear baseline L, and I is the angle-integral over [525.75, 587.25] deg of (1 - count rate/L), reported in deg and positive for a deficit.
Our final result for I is -4.6 deg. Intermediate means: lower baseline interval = 6.49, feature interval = 6.77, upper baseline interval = 6.1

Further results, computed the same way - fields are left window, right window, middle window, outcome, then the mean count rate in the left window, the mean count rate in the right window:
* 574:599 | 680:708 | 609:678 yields 5.8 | 7.31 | 6.59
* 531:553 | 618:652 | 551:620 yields 1.9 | 6.63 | 6.79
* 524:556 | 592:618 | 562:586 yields -2.7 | 6.62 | 5.78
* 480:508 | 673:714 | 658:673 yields 1.7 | 6.75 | 6.61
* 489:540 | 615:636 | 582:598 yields -2.3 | 6.55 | 6.6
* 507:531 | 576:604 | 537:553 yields 0.1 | 6.44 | 7.05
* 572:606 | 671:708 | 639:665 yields 1.8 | 6.81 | 6.63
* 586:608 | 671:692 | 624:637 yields -1.5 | 6.41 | 6.62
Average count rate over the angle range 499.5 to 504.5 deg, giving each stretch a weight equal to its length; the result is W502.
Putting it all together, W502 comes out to 6.61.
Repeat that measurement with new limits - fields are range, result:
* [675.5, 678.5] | 6.88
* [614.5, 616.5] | 6.63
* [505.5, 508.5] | 6.85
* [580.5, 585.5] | 7.06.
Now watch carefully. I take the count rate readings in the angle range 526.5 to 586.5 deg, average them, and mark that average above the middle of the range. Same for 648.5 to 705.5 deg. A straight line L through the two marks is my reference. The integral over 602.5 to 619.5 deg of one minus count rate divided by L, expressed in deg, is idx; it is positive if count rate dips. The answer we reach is 4.2 deg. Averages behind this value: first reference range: 6.77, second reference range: 6.31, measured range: 4.95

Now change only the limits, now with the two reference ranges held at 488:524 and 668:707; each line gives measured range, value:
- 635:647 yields -1.2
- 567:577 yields -0.2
